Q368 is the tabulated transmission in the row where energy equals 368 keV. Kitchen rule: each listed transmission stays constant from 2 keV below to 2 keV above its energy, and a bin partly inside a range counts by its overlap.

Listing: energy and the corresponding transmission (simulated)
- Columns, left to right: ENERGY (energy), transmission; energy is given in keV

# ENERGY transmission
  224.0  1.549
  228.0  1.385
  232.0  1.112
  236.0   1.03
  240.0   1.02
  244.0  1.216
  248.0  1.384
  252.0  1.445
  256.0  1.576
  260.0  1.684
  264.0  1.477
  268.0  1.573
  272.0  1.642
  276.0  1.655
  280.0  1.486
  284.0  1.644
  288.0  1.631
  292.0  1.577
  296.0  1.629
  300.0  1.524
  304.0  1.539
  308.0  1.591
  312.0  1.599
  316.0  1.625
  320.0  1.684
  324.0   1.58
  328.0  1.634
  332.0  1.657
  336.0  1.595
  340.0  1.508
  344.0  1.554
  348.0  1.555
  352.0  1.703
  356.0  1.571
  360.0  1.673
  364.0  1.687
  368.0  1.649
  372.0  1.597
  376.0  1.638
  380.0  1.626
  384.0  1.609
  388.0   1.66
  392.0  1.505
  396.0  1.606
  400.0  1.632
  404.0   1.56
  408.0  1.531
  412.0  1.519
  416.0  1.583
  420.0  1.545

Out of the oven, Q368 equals 1.649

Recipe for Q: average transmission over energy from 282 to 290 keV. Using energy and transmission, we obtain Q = 1.64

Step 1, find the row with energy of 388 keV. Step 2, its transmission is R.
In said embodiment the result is 1.66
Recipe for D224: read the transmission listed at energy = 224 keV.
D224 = 1.549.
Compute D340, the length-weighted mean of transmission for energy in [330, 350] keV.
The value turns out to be 1.57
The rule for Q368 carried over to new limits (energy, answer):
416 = 1.583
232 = 1.112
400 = 1.632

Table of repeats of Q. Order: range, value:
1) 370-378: 1.62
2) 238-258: 1.33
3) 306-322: 1.62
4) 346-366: 1.64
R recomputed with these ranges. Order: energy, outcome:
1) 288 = 1.631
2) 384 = 1.609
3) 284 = 1.644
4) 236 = 1.03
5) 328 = 1.634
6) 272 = 1.642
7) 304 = 1.539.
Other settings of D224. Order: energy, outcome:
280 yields 1.486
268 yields 1.573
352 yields 1.703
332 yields 1.657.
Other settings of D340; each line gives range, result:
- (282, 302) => 1.6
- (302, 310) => 1.56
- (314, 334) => 1.64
